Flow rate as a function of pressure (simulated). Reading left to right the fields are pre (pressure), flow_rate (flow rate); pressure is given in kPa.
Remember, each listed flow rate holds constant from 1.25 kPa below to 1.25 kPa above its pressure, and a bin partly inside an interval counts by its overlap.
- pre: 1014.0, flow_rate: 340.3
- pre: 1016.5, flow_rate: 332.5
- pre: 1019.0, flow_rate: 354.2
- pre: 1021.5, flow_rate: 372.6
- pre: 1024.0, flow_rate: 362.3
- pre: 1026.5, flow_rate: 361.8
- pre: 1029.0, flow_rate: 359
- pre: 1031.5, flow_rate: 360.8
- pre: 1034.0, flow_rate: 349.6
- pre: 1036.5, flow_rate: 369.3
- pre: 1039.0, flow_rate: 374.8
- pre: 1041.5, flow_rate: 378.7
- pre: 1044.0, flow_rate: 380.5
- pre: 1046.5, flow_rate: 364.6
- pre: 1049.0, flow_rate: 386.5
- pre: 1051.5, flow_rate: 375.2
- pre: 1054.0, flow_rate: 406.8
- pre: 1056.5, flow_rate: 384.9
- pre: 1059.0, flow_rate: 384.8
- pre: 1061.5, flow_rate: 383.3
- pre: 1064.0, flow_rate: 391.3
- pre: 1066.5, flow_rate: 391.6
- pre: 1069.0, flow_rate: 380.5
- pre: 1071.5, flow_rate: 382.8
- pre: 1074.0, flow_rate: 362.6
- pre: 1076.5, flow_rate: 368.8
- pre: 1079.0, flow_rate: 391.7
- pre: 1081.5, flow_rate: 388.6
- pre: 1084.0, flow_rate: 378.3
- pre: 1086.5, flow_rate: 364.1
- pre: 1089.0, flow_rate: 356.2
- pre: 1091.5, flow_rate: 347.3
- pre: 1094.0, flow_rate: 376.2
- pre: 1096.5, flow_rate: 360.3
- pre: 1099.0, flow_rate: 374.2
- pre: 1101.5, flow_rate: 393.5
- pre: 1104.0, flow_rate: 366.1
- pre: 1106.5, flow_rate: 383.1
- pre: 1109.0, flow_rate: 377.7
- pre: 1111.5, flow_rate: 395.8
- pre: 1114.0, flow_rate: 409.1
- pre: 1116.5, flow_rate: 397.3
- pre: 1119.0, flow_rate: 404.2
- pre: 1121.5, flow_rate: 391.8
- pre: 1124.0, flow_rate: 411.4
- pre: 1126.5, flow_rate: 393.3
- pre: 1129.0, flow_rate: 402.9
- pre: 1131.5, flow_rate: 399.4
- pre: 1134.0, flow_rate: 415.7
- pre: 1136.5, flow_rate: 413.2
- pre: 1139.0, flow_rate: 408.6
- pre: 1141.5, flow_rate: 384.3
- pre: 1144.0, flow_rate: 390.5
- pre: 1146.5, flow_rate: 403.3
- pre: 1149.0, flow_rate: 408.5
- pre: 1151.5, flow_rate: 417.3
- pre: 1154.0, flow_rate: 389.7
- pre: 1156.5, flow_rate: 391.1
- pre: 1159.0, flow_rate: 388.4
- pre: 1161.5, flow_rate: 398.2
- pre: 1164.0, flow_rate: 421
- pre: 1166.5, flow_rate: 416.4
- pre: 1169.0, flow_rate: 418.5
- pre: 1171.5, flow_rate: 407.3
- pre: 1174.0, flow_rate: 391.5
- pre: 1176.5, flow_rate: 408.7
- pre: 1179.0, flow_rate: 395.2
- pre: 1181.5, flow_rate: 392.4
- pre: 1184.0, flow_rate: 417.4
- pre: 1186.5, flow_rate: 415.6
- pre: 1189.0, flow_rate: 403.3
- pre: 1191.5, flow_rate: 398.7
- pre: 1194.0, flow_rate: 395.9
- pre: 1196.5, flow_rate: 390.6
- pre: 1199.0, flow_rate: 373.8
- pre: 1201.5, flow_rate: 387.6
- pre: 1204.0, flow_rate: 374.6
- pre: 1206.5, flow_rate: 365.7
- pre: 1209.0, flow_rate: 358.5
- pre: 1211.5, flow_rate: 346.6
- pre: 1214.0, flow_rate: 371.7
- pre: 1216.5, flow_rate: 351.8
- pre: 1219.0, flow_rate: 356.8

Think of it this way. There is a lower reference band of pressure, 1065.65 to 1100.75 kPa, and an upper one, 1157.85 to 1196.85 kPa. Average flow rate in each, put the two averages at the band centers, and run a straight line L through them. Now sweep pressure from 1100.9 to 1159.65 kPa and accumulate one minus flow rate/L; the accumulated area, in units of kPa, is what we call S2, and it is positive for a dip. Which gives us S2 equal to -1.3 kPa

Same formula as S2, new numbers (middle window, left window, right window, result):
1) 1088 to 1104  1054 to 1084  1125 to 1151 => 0.9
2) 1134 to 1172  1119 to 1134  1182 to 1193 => 0.0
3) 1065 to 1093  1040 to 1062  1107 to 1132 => 1.1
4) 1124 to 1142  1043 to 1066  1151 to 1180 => -0.3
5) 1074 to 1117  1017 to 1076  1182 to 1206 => 0.4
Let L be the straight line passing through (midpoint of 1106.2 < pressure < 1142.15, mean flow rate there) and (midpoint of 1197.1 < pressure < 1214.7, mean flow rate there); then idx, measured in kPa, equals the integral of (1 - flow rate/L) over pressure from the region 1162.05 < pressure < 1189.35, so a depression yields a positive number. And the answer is -2.0 kPa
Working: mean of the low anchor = 400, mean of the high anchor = 369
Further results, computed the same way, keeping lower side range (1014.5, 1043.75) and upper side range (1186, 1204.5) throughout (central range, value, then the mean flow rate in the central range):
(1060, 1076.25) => -0.6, 381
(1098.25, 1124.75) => -1.0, 391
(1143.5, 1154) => -0.6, 404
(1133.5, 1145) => -0.6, 402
